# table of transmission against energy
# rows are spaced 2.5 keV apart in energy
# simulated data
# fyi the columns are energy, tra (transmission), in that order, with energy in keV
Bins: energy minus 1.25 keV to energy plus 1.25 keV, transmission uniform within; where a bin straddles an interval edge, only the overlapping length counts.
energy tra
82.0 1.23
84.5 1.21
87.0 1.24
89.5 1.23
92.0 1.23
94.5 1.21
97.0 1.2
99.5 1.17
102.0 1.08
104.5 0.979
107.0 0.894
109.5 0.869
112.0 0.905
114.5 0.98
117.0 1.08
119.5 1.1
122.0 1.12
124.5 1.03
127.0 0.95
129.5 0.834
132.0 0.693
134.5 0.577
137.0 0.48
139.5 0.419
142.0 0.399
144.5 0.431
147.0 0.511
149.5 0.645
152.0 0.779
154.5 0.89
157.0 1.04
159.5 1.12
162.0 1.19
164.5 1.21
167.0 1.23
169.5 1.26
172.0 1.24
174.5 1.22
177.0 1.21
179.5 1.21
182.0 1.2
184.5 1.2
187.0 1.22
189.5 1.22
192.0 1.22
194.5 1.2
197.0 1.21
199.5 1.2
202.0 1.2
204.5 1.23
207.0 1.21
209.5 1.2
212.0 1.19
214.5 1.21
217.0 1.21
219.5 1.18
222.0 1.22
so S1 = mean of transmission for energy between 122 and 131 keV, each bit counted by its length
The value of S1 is 0.956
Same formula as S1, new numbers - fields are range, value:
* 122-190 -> 0.941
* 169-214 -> 1.21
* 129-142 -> 0.568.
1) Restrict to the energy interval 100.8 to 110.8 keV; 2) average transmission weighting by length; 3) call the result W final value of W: 0.955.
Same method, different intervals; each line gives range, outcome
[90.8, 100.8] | 1.2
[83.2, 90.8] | 1.23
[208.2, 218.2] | 1.2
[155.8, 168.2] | 1.16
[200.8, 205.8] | 1.22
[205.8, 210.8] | 1.2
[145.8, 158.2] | 0.773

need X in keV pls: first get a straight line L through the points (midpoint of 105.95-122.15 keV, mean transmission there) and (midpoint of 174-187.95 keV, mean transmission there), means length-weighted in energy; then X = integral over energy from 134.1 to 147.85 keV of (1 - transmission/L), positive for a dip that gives 7.84 keV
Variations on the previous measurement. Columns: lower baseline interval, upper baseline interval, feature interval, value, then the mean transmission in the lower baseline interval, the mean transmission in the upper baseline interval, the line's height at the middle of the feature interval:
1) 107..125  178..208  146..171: 2.8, 1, 1.21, 1.12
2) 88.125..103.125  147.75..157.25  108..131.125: 1.0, 1.19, 0.8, 1.02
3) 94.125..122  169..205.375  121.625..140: 5.5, 1.04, 1.21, 1.09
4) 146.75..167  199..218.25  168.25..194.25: -3.5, 0.962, 1.21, 1.08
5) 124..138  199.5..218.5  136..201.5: -1.4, 0.751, 1.21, 0.971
